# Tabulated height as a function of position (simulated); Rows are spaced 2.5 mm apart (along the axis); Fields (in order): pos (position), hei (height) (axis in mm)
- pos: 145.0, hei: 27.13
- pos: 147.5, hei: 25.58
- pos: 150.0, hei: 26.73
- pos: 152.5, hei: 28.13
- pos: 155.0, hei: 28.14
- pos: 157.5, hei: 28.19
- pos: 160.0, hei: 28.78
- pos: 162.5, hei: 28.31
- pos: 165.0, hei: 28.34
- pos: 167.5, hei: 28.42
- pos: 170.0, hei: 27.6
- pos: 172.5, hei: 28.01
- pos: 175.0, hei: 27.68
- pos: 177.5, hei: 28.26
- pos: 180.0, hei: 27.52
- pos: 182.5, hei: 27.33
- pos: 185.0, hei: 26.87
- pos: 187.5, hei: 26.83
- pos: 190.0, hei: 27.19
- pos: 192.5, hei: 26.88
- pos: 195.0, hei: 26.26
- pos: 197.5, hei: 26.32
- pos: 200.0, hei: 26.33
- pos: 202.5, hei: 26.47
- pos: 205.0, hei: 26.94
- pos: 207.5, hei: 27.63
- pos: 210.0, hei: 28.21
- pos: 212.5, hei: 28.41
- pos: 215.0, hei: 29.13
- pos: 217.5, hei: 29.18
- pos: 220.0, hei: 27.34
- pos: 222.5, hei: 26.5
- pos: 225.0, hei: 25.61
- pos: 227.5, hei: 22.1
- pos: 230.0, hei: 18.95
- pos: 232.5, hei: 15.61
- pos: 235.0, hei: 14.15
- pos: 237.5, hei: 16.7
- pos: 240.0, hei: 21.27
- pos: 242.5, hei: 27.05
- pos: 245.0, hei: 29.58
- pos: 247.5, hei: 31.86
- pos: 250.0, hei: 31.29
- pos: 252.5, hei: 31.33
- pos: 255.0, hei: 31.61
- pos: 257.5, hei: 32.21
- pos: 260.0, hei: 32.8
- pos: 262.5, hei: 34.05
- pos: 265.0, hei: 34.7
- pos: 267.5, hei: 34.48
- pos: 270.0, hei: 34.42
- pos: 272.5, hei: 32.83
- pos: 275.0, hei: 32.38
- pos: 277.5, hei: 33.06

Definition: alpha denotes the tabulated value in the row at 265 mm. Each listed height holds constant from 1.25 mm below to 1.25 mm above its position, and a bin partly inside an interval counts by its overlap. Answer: 34.7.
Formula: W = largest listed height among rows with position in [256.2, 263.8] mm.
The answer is 34.05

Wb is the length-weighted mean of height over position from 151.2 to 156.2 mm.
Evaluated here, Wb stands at 28.1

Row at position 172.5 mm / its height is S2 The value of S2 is 28.01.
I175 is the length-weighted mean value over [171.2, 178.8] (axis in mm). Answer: 28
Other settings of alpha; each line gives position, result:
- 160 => 28.78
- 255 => 31.61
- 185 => 26.87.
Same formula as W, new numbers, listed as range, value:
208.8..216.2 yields 29.13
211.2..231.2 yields 29.18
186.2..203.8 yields 27.19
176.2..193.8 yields 28.26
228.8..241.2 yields 21.27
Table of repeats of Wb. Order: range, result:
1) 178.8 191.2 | 27.1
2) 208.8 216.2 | 28.6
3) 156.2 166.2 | 28.4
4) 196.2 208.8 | 26.7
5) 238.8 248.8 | 27.5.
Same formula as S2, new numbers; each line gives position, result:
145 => 27.13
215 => 29.13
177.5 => 28.26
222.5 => 26.5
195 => 26.26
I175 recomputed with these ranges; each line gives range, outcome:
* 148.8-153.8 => 27.4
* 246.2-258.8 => 31.7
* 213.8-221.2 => 28.6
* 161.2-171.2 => 28.2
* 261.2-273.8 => 34.1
